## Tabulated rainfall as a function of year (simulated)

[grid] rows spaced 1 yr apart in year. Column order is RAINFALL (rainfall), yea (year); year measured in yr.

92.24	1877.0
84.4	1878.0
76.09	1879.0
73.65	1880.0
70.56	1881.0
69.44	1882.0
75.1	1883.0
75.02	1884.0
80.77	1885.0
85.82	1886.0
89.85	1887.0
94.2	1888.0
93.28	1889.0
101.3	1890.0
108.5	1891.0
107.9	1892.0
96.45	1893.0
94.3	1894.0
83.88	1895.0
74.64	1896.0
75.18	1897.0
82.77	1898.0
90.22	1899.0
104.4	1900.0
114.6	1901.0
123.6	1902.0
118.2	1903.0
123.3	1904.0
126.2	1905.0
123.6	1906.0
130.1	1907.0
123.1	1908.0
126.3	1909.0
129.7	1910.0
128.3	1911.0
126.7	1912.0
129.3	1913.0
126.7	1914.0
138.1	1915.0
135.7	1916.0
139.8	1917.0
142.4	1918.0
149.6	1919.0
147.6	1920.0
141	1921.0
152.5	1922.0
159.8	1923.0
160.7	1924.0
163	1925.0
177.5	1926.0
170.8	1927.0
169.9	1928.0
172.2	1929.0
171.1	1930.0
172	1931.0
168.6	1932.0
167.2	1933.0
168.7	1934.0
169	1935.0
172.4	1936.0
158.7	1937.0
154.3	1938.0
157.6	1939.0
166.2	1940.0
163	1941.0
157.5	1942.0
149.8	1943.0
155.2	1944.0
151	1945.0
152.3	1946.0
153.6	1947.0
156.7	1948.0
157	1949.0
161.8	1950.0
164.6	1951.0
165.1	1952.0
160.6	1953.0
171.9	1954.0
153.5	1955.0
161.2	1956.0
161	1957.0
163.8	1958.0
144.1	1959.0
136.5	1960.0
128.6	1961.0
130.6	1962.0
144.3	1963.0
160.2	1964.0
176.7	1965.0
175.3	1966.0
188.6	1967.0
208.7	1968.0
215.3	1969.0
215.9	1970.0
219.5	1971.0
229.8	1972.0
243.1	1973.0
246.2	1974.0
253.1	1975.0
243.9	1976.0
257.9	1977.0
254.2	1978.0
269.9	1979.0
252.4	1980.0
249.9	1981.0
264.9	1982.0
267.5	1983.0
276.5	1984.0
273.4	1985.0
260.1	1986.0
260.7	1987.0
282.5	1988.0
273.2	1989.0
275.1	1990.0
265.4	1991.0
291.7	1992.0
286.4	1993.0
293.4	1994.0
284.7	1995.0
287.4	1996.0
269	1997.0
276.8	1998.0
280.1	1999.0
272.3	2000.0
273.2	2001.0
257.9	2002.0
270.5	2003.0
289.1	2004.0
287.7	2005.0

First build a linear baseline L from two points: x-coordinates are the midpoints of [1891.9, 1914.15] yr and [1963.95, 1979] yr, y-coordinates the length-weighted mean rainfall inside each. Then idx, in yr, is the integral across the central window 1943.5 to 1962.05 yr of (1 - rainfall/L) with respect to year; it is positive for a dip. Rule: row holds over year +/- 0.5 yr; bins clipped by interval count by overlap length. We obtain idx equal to 3.6 yr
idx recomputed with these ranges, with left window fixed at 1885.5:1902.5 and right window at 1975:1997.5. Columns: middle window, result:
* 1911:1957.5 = 3.31 yr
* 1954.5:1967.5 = 3.88 yr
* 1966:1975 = 0.75 yr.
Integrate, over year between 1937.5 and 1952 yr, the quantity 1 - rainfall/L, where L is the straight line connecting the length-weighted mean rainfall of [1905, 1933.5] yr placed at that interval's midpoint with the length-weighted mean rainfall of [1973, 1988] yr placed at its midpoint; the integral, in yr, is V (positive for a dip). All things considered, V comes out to 2.7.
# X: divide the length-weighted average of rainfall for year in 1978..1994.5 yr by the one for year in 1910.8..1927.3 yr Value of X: 1.8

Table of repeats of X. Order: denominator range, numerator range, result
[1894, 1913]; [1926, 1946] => 1.47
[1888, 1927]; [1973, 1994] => 2.16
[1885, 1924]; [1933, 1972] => 1.41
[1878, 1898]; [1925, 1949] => 1.91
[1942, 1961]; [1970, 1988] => 1.63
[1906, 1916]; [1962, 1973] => 1.50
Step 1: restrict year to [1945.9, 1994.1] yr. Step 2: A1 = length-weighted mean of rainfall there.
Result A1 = 212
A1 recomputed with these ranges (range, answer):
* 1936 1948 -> 157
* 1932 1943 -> 163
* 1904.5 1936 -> 149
